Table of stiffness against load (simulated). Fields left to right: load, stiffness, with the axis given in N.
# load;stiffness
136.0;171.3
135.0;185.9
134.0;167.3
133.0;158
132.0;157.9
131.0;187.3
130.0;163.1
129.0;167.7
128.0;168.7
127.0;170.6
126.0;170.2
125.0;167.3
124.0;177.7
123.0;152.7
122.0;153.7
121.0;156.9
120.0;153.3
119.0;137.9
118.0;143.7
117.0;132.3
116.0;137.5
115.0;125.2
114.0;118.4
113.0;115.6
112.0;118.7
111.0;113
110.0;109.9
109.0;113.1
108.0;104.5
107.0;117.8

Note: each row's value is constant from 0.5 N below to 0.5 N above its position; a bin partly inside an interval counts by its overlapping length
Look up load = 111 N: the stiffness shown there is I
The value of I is 113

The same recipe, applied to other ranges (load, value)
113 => 115.6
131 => 187.3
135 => 185.9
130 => 163.1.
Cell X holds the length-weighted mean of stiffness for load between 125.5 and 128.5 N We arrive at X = 170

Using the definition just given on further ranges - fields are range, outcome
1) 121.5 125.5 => 163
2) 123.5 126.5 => 172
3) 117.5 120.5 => 145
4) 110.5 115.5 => 118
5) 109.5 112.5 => 114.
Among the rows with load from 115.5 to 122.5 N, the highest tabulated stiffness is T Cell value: 156.9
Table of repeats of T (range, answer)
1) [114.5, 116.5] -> 137.5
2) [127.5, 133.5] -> 187.3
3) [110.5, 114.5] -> 118.7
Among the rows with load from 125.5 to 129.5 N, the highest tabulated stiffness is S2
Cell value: 170.6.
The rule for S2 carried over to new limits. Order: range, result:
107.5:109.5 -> 113.1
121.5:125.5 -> 177.7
